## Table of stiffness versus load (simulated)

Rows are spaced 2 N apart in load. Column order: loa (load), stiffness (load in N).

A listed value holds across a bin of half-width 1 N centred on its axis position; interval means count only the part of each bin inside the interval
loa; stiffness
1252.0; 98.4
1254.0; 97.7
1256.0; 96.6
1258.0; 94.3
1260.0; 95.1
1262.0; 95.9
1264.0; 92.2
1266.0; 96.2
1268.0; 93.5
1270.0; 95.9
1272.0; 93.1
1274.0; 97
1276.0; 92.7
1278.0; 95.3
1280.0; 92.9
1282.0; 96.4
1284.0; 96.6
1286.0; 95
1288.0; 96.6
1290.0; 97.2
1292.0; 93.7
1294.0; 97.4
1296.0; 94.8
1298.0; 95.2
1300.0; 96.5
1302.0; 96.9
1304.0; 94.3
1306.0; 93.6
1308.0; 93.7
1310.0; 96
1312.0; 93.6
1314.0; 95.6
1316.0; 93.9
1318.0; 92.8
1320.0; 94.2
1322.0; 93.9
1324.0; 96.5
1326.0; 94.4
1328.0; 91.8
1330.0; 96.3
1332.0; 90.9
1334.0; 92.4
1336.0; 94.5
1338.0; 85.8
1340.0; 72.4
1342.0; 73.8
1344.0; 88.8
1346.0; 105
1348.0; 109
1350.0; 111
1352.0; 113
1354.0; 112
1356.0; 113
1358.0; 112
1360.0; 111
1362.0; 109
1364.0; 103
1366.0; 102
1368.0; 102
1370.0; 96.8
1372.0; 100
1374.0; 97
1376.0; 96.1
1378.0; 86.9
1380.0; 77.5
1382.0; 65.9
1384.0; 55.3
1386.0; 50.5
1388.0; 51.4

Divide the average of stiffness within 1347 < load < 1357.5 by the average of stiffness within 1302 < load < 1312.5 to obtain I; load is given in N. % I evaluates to 1.18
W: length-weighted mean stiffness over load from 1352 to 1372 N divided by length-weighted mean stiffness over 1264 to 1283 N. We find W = 1.13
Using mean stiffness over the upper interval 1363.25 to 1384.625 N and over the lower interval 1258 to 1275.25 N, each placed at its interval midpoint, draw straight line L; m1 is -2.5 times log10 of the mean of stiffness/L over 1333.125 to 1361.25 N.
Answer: -0.10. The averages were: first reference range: 94.8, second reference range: 89.8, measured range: 99.7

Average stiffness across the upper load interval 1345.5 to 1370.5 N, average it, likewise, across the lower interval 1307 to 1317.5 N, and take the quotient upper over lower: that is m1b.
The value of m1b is 1.1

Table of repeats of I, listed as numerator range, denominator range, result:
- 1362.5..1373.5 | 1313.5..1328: 1.07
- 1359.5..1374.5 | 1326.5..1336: 1.10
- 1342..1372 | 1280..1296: 1.10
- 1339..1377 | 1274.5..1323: 1.07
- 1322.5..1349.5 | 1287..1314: 0.97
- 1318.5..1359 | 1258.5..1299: 1.02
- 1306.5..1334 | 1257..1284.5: 0.99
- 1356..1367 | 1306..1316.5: 1.14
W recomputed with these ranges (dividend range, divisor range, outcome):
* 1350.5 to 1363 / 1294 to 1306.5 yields 1.17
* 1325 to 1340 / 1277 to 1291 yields 0.95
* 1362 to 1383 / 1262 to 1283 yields 0.99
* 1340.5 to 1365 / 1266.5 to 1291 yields 1.10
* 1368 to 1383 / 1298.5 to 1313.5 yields 0.94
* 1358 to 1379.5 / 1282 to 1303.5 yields 1.05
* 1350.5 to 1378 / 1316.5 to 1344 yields 1.16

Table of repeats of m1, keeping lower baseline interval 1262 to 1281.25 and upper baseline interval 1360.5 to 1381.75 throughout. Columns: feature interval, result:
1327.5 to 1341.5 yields 0.08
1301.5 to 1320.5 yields 0.01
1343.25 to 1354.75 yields -0.12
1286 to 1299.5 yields -0.01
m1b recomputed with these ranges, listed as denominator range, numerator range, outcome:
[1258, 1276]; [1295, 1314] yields 1.00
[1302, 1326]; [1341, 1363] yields 1.11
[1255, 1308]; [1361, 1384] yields 0.97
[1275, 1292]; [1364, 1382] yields 0.98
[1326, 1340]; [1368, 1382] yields 1.00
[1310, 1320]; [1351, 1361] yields 1.19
